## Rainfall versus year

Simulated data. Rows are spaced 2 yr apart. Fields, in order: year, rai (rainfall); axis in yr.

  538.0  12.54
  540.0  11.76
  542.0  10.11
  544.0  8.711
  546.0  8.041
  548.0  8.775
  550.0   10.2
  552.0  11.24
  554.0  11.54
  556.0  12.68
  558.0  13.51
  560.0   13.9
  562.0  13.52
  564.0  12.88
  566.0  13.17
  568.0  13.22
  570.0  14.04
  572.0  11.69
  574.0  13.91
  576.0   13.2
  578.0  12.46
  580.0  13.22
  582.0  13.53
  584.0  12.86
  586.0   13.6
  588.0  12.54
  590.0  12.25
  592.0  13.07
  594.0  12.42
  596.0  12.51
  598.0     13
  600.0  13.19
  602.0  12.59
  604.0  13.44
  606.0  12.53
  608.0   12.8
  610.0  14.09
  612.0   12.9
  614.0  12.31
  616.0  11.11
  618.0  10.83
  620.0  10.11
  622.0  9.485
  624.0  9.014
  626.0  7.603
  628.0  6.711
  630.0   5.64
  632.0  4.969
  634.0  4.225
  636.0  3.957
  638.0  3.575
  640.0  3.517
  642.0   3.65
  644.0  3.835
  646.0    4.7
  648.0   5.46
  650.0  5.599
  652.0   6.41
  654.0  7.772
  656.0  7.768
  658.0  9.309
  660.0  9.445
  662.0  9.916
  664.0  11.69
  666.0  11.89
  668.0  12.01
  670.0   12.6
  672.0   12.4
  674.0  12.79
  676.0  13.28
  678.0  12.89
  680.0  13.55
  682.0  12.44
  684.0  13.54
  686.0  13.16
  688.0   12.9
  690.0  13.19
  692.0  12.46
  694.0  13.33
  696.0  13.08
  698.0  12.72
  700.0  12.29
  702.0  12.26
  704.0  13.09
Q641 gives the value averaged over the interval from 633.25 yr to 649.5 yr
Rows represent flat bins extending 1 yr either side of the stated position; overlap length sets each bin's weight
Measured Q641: 4.16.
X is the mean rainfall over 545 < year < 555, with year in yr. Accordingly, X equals 9.96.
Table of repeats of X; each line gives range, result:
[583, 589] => 13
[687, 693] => 12.8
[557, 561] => 13.7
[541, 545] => 9.41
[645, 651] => 5.25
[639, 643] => 3.58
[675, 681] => 13.2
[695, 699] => 12.9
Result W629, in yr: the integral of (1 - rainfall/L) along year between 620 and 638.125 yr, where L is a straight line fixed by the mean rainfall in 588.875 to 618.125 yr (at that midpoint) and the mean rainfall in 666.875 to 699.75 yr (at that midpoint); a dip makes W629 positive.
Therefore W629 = 8.9 yr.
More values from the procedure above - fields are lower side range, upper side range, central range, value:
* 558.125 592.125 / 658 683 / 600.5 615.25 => -0.2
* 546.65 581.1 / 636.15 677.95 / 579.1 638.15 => -0.5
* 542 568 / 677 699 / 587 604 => -1.1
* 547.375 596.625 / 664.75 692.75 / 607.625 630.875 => 4.7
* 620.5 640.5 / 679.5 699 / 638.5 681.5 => 3.8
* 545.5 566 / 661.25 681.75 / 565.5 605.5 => -3.5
